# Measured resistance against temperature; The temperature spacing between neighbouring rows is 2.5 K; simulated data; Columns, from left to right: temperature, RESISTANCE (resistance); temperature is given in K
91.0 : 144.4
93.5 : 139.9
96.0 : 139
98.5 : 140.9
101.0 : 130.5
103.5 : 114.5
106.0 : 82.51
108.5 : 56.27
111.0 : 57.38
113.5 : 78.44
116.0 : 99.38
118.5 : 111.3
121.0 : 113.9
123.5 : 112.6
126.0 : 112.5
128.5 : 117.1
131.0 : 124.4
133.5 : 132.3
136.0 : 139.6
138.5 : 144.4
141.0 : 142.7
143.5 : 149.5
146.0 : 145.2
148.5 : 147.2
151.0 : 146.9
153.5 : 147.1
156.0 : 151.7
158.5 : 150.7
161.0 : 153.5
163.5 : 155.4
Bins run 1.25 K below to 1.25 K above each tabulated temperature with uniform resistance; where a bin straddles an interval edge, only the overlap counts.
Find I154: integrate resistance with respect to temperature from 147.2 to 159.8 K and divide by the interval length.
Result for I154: 149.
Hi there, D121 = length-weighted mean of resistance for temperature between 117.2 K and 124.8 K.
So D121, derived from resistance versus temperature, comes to 113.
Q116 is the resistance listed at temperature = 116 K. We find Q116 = 99.38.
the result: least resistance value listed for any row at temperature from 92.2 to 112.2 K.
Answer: 56.27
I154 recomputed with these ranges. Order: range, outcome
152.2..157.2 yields 149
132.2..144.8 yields 142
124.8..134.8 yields 122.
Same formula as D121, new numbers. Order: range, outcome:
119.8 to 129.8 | 114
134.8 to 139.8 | 142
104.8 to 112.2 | 65.3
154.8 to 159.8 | 151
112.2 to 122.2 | 100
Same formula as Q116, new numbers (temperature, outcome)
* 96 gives 139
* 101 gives 130.5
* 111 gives 57.38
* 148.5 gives 147.2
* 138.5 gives 144.4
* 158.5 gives 150.7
